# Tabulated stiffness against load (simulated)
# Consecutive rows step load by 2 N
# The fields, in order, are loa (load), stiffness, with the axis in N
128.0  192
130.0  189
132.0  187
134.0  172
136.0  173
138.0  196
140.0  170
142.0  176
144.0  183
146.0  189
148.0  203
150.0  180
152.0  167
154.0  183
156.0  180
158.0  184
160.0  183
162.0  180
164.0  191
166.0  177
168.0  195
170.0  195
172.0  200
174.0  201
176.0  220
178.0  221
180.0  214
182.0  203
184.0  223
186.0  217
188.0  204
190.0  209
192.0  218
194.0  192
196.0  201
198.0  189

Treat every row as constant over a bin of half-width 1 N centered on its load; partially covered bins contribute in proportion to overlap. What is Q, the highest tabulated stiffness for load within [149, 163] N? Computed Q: 184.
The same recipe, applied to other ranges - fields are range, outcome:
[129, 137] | 189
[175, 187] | 223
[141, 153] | 203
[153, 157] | 183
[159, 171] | 195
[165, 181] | 221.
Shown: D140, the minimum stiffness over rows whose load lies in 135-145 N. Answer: 170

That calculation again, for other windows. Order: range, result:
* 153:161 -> 180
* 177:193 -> 203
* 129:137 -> 172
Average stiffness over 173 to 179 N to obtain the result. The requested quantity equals 214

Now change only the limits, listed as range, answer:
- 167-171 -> 195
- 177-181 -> 218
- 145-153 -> 185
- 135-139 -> 184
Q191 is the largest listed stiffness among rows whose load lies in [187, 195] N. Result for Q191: 218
